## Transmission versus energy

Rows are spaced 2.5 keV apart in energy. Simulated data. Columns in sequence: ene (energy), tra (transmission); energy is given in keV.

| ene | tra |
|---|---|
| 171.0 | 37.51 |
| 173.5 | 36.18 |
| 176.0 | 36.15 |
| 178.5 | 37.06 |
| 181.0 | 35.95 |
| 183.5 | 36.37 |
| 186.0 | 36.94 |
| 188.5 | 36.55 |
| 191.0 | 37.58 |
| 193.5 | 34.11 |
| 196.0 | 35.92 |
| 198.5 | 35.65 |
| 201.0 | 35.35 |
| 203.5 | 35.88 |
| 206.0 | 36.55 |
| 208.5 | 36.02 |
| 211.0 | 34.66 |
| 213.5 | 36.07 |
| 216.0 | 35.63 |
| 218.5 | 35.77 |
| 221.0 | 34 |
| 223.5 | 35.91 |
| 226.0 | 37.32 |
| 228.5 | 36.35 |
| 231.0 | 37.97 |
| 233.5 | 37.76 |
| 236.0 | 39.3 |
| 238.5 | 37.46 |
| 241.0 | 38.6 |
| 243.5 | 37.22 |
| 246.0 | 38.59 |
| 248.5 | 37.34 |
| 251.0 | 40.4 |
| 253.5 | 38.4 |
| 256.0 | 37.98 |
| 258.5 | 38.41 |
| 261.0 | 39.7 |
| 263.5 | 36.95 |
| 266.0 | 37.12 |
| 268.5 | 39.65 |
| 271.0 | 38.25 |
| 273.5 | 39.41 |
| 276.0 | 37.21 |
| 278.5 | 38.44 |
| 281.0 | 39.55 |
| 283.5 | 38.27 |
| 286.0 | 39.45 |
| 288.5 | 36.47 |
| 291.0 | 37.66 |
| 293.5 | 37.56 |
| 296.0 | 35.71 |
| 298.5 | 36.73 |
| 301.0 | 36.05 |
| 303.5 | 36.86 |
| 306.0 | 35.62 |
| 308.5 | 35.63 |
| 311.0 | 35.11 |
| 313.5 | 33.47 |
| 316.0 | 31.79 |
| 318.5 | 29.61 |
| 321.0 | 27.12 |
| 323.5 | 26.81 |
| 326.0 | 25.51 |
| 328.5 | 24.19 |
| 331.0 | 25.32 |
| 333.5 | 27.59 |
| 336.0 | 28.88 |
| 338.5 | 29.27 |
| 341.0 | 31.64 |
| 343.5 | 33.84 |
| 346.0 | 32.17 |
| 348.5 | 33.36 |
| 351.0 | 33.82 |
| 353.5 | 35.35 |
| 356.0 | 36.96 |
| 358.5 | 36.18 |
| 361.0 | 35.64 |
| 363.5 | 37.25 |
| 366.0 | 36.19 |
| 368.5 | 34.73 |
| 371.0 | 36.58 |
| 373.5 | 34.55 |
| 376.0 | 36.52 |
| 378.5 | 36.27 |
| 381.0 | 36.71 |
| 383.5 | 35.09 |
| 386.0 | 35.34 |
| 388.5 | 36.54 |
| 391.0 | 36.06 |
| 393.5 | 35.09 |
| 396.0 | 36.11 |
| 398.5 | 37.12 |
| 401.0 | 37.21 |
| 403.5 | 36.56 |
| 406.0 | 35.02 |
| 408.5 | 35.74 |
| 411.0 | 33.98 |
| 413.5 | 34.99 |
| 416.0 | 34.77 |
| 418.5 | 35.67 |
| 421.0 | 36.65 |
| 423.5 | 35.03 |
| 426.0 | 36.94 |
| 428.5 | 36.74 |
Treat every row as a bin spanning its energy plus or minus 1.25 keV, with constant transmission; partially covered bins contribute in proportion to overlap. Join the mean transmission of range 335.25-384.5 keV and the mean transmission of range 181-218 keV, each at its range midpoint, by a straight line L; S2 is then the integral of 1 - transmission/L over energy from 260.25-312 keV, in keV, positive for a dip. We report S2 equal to -3.3 keV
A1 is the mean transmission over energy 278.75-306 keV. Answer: 37.4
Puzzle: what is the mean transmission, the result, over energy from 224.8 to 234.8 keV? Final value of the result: 37.4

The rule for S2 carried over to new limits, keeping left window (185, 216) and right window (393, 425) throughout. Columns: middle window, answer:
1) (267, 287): -1.6 keV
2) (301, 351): 6.8 keV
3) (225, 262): -2.4 keV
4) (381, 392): 0.0 keV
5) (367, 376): 0.1 keV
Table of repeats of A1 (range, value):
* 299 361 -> 31.9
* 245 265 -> 38.5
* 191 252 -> 36.7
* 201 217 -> 35.8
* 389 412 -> 35.9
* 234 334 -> 35.6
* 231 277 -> 38.3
